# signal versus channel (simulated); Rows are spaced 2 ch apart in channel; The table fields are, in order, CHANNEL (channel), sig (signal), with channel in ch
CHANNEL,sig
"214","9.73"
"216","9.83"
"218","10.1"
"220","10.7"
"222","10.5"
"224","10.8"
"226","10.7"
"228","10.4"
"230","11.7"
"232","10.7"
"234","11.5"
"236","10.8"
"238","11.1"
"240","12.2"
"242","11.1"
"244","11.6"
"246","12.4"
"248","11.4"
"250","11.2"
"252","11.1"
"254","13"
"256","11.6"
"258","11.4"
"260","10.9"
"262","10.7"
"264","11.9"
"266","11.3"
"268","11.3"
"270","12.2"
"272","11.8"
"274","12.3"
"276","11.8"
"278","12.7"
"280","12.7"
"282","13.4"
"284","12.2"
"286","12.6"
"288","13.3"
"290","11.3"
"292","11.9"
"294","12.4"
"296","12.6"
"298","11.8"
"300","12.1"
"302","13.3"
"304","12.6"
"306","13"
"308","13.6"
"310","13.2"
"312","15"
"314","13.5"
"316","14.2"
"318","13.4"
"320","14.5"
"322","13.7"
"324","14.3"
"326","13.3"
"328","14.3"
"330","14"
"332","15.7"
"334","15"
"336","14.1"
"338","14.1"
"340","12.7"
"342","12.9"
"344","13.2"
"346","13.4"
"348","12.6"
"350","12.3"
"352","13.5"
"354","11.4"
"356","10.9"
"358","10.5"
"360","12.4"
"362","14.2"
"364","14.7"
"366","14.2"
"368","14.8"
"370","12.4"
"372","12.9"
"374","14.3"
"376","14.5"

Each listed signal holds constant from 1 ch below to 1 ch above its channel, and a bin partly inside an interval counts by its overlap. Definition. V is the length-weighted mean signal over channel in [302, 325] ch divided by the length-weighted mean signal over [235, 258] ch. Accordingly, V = 1.18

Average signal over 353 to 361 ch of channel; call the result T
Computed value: 11.3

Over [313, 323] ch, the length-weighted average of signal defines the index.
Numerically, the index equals 13.9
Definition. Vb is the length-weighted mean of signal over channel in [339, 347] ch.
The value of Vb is 13.1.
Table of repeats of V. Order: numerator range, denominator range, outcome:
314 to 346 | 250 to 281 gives 1.18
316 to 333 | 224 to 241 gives 1.27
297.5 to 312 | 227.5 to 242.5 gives 1.16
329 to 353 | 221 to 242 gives 1.23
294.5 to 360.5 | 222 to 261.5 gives 1.17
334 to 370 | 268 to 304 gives 1.06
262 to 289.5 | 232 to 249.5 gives 1.06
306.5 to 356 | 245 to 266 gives 1.18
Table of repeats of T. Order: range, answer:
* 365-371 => 13.8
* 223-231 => 10.9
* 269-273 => 12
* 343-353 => 13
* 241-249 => 11.6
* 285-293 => 12.3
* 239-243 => 11.6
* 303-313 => 13.5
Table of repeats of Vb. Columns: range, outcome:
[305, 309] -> 13.3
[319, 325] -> 14.2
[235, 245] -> 11.4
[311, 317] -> 14.2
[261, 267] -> 11.3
